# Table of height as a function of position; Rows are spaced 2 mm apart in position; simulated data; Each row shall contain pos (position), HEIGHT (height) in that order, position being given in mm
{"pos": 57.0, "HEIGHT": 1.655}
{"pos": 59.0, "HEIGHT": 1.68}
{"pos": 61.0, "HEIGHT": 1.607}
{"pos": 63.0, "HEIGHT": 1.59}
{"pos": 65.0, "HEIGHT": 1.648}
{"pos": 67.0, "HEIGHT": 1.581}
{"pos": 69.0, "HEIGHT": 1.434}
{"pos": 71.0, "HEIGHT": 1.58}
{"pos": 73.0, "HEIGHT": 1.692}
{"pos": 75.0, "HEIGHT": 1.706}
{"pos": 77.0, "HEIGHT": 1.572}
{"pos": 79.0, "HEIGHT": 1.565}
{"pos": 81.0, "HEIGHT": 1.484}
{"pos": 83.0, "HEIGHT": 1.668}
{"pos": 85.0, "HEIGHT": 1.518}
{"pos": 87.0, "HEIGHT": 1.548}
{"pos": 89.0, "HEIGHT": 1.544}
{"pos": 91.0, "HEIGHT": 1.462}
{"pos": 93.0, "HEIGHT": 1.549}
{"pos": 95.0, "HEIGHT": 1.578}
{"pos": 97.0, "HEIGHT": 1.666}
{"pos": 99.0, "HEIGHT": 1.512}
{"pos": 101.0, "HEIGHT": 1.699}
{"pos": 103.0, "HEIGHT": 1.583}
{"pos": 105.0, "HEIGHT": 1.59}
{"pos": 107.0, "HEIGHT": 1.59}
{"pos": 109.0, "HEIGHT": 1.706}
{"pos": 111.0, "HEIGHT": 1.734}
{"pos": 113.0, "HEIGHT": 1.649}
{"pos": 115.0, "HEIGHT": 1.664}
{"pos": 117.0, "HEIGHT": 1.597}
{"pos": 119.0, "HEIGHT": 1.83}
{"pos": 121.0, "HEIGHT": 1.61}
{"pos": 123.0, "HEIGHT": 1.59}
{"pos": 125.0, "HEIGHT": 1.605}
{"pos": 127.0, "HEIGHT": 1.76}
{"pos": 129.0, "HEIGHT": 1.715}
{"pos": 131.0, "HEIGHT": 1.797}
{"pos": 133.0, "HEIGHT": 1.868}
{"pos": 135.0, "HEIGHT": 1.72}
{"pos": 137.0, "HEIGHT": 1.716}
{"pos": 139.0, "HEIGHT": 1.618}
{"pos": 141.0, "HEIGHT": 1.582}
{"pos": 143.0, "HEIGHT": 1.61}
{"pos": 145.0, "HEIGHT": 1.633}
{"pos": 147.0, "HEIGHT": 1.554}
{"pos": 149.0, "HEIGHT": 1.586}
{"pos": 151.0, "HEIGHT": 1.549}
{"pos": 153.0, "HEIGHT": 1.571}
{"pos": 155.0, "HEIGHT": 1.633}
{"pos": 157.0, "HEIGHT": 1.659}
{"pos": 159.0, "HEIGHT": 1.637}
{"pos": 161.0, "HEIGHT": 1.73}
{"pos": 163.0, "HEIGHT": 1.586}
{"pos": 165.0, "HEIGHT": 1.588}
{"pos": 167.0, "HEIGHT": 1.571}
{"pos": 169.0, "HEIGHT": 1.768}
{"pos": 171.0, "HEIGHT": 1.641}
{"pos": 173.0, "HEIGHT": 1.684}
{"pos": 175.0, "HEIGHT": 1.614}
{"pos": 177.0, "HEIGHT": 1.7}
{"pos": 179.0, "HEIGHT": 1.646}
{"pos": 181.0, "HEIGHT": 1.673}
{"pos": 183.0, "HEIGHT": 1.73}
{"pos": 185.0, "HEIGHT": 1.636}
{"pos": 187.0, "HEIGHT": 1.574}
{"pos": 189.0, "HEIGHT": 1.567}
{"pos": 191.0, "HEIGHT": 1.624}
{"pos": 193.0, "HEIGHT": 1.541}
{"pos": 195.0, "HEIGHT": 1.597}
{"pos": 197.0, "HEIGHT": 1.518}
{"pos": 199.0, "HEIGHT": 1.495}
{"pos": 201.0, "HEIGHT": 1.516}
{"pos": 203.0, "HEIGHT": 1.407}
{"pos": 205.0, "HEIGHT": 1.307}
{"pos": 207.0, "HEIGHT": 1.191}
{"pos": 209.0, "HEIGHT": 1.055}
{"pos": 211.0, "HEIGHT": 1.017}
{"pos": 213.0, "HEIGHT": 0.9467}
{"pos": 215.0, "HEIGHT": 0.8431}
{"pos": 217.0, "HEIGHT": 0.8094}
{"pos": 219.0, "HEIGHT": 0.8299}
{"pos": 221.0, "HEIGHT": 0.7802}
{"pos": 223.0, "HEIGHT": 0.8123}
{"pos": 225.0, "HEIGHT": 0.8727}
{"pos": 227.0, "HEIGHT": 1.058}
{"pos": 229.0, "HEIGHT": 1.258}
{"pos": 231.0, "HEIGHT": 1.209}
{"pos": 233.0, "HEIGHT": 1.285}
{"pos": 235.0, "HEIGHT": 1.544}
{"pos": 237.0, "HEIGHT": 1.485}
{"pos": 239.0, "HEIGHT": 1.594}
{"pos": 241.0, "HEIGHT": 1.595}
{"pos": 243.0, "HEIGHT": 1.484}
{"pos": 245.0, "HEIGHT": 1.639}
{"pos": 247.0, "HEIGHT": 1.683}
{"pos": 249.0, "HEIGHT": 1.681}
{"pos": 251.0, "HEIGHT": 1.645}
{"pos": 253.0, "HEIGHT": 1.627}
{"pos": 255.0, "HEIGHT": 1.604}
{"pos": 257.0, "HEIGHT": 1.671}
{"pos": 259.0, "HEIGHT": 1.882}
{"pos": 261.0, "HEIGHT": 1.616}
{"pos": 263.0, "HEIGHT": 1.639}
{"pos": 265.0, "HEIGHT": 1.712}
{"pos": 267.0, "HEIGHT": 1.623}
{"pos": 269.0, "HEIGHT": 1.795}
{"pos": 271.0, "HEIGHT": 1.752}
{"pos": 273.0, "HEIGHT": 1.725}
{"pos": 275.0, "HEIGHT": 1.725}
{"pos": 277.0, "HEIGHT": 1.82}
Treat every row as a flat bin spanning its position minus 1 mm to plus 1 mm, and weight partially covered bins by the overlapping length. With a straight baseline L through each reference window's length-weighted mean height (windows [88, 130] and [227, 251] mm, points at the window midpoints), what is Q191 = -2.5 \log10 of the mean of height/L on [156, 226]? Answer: 0.10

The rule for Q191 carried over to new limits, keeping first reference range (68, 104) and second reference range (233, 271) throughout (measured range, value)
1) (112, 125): -0.04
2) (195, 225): 0.40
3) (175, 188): -0.03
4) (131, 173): -0.03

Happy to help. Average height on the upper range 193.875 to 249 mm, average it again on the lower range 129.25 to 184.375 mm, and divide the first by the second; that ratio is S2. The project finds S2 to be 0.76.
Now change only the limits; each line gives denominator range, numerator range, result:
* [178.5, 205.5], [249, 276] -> 1.08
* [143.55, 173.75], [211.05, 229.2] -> 0.56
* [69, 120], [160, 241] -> 0.86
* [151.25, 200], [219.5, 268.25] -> 0.90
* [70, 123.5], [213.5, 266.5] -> 0.86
